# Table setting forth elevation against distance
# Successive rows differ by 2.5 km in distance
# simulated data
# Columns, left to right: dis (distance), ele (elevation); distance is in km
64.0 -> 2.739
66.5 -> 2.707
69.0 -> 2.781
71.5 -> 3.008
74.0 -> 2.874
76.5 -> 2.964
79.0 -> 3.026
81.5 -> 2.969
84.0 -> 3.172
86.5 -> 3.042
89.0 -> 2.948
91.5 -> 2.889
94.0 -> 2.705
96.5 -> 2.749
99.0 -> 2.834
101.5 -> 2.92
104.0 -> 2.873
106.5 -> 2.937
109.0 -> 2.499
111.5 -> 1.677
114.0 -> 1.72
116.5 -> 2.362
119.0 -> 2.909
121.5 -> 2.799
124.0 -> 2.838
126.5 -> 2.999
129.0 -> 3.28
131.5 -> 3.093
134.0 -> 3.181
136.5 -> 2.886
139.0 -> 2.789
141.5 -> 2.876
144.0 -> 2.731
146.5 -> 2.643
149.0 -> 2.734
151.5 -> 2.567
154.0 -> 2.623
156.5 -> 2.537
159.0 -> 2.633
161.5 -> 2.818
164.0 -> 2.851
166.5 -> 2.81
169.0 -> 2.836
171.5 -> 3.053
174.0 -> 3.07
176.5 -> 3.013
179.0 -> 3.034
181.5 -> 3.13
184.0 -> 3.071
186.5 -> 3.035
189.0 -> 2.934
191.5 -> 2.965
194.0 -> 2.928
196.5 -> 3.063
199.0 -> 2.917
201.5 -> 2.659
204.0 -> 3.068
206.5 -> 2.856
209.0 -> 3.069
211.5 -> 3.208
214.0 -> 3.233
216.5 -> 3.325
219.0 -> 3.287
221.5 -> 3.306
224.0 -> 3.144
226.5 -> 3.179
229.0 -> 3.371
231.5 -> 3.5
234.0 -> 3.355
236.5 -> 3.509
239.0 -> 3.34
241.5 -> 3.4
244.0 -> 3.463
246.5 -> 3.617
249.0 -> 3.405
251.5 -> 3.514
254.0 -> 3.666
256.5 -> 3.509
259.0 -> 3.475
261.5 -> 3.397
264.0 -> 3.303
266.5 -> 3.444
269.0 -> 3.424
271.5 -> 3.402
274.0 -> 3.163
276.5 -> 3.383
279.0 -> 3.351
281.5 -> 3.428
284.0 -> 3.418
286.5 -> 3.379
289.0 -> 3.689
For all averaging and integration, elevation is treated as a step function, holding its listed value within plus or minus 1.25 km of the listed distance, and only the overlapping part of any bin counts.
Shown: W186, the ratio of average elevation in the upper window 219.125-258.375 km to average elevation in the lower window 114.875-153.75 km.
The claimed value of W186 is 1.21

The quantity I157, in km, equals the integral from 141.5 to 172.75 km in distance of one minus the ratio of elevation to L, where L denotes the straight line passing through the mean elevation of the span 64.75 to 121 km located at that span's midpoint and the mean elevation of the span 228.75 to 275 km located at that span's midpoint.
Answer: 3.0 km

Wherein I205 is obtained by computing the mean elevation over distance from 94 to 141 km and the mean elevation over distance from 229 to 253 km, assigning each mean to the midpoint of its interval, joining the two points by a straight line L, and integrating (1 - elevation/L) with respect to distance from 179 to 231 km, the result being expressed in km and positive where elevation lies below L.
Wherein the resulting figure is 2.5 km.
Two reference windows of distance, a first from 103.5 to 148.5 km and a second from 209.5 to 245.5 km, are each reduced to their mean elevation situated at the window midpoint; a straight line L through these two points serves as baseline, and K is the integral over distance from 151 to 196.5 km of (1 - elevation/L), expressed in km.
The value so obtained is 1.8 km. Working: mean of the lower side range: 2.73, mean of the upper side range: 3.33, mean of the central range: 2.89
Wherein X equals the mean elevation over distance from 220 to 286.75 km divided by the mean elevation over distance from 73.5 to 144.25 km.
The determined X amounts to 1.2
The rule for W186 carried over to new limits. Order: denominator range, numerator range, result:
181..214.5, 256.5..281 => 1.13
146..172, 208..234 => 1.20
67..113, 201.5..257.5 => 1.18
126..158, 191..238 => 1.11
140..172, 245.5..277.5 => 1.25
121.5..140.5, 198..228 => 1.04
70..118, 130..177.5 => 1.03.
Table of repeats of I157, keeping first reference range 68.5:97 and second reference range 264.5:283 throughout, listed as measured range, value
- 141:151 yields 1.2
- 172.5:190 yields 0.6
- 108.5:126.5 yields 3.5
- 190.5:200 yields 0.7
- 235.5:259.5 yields -1.3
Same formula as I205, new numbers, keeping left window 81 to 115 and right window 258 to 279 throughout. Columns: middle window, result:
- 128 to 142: -0.8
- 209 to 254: -1.9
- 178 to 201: 0.5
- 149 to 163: 1.4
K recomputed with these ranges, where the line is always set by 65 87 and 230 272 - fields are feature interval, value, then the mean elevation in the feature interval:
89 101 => 0.7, 2.82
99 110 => 0.8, 2.82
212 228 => 0.6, 3.25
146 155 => 1.5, 2.64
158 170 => 1.5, 2.79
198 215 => 1.7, 3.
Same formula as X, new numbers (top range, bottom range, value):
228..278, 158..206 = 1.17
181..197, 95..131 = 1.12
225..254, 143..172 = 1.26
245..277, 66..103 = 1.18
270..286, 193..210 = 1.14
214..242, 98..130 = 1.25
